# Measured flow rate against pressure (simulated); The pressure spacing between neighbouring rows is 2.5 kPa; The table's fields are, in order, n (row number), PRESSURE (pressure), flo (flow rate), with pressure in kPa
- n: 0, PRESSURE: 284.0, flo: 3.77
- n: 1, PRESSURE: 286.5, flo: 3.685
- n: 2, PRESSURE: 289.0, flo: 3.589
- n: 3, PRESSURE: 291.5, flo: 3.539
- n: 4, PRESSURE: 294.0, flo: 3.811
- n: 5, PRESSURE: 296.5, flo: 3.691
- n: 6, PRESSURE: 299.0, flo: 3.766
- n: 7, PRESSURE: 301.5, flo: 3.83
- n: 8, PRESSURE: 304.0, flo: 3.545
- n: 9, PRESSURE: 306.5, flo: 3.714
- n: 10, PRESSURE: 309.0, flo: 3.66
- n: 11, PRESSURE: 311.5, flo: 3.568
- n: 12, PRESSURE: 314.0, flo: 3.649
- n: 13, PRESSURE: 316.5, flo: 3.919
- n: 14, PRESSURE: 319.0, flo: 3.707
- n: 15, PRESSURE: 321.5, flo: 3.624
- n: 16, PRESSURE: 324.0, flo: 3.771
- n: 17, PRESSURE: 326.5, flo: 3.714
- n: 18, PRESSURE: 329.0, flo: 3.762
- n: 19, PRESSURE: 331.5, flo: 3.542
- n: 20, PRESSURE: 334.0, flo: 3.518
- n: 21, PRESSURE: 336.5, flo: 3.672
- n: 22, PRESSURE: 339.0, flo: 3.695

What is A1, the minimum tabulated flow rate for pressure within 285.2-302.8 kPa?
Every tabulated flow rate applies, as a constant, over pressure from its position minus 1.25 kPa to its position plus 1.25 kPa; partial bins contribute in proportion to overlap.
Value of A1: 3.539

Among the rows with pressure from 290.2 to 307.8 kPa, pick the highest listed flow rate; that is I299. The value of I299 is 3.83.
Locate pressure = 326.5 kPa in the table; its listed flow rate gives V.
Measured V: 3.714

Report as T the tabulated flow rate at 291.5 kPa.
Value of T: 3.539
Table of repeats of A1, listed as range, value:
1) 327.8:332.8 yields 3.542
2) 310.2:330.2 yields 3.568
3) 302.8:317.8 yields 3.545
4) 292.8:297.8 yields 3.691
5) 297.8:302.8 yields 3.766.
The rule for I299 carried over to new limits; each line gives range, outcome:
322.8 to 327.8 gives 3.771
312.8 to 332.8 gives 3.919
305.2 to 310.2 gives 3.714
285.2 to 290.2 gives 3.685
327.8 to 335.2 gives 3.762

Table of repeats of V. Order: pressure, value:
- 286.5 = 3.685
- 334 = 3.518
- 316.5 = 3.919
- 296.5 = 3.691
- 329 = 3.762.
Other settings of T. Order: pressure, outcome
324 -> 3.771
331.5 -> 3.542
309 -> 3.66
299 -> 3.766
